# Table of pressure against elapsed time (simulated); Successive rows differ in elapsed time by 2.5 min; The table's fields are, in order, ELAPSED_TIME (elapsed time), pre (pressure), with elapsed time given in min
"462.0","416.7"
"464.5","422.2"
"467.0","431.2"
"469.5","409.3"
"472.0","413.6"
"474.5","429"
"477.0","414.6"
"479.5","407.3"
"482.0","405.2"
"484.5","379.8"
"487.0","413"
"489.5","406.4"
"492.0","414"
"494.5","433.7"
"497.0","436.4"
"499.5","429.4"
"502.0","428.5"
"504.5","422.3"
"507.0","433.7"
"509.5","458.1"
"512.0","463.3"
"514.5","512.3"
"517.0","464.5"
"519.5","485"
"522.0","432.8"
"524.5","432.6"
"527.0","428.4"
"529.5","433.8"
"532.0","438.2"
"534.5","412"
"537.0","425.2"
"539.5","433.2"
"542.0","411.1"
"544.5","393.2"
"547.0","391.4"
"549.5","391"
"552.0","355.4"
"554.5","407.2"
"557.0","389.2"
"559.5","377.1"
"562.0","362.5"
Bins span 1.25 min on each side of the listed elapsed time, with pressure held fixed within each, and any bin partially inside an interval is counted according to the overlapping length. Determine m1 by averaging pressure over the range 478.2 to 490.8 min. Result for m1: 402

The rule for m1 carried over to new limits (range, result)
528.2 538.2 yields 427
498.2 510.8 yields 435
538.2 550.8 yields 404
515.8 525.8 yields 454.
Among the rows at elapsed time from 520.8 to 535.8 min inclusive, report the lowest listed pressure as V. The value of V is 412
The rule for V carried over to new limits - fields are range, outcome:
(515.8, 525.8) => 432.6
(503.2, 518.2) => 422.3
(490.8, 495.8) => 414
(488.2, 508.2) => 406.4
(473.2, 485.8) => 379.8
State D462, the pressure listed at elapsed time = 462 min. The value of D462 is 416.7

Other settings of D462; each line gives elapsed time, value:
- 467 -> 431.2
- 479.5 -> 407.3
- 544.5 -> 393.2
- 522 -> 432.8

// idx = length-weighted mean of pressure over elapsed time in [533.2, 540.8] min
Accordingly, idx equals 423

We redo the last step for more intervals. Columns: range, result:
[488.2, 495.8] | 418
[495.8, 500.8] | 433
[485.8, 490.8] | 410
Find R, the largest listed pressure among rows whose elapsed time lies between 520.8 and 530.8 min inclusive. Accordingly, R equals 433.8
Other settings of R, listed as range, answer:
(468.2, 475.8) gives 429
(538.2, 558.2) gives 433.2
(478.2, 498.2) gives 436.4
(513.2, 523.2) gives 512.3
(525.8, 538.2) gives 438.2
